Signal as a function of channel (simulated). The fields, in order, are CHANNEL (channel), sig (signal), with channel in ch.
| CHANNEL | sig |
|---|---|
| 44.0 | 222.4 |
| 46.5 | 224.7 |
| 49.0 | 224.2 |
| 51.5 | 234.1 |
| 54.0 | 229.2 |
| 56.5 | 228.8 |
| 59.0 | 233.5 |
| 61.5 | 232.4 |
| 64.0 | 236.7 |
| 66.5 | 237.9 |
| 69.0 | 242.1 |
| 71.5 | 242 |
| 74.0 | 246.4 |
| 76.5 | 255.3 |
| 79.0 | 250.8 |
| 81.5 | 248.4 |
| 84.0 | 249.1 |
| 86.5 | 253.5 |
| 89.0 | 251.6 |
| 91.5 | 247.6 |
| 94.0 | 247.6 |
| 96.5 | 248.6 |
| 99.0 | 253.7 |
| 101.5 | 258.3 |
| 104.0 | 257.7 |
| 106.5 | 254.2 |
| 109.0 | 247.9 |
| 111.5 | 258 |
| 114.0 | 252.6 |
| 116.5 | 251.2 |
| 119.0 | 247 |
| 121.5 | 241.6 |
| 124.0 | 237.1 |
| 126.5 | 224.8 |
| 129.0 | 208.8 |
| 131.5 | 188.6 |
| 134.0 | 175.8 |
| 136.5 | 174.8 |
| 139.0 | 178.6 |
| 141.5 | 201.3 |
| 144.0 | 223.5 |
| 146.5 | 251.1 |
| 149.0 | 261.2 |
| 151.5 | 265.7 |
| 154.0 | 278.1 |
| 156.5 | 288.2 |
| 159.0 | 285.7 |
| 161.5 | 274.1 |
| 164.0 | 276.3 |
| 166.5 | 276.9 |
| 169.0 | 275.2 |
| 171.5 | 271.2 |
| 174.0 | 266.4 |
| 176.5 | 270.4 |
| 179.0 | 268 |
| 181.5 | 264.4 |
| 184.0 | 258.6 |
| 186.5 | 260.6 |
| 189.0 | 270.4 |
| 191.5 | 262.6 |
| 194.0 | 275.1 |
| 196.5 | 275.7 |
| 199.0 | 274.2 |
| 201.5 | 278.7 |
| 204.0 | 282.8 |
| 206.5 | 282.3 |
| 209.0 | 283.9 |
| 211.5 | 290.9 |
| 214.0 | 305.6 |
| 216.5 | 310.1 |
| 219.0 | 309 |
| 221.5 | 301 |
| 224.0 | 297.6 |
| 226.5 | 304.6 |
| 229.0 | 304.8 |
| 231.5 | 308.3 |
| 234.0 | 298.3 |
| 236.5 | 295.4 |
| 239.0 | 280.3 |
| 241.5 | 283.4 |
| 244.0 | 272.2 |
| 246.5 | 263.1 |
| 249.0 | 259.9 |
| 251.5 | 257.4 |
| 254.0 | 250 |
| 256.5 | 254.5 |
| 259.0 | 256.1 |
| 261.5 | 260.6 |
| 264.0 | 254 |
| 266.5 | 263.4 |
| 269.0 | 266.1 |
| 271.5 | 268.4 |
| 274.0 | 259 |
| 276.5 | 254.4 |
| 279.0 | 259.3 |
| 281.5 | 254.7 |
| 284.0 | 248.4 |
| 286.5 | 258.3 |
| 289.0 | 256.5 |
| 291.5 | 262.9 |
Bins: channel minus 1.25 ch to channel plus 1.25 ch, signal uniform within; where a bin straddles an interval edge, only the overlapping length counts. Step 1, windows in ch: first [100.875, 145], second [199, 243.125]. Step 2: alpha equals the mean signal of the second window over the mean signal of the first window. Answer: 1.30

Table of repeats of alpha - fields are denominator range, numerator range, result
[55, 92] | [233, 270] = 1.10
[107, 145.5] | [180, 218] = 1.26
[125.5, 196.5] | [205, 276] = 1.12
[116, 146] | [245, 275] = 1.22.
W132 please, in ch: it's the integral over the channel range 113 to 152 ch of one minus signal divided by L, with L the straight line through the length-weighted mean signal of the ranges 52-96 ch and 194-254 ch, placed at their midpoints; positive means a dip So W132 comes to 5.6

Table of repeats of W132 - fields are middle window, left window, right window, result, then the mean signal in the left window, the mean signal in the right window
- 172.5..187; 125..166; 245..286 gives -1.4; 236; 258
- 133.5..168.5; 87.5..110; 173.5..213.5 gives 2.4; 252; 274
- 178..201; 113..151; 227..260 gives -1.7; 222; 276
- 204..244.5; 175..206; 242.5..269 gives -4.7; 270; 260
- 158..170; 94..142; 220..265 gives -1.4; 230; 278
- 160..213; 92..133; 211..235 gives 1.8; 242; 303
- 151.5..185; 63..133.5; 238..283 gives -2.9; 244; 262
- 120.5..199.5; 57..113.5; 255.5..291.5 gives 0.6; 248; 258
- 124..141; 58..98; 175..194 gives 4.0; 245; 266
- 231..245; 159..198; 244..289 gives -1.4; 270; 258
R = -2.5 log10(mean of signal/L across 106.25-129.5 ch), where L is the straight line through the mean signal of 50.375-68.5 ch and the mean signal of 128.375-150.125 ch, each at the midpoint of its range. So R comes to -0.14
